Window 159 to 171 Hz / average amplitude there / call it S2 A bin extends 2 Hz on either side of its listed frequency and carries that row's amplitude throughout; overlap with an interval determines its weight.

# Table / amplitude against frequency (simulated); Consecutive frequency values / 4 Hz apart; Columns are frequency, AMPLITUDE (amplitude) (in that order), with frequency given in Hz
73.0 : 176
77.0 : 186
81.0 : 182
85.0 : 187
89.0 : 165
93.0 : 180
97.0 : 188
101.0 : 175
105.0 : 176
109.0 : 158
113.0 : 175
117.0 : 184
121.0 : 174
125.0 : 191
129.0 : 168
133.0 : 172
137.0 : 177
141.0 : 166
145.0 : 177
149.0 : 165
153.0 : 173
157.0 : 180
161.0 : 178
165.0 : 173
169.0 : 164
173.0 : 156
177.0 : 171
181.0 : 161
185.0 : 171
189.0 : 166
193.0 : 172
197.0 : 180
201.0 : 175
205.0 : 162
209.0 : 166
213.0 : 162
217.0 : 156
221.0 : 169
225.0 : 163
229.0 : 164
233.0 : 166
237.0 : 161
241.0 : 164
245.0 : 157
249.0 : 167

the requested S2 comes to 172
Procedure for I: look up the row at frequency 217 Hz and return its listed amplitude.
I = 156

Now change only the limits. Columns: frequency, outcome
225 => 163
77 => 186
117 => 184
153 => 173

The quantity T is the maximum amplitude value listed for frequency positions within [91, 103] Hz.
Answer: 188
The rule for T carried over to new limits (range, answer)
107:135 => 191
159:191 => 178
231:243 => 166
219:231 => 169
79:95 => 187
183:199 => 180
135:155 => 177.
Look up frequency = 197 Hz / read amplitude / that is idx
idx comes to 180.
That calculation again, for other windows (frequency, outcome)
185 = 171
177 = 171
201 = 175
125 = 191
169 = 164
